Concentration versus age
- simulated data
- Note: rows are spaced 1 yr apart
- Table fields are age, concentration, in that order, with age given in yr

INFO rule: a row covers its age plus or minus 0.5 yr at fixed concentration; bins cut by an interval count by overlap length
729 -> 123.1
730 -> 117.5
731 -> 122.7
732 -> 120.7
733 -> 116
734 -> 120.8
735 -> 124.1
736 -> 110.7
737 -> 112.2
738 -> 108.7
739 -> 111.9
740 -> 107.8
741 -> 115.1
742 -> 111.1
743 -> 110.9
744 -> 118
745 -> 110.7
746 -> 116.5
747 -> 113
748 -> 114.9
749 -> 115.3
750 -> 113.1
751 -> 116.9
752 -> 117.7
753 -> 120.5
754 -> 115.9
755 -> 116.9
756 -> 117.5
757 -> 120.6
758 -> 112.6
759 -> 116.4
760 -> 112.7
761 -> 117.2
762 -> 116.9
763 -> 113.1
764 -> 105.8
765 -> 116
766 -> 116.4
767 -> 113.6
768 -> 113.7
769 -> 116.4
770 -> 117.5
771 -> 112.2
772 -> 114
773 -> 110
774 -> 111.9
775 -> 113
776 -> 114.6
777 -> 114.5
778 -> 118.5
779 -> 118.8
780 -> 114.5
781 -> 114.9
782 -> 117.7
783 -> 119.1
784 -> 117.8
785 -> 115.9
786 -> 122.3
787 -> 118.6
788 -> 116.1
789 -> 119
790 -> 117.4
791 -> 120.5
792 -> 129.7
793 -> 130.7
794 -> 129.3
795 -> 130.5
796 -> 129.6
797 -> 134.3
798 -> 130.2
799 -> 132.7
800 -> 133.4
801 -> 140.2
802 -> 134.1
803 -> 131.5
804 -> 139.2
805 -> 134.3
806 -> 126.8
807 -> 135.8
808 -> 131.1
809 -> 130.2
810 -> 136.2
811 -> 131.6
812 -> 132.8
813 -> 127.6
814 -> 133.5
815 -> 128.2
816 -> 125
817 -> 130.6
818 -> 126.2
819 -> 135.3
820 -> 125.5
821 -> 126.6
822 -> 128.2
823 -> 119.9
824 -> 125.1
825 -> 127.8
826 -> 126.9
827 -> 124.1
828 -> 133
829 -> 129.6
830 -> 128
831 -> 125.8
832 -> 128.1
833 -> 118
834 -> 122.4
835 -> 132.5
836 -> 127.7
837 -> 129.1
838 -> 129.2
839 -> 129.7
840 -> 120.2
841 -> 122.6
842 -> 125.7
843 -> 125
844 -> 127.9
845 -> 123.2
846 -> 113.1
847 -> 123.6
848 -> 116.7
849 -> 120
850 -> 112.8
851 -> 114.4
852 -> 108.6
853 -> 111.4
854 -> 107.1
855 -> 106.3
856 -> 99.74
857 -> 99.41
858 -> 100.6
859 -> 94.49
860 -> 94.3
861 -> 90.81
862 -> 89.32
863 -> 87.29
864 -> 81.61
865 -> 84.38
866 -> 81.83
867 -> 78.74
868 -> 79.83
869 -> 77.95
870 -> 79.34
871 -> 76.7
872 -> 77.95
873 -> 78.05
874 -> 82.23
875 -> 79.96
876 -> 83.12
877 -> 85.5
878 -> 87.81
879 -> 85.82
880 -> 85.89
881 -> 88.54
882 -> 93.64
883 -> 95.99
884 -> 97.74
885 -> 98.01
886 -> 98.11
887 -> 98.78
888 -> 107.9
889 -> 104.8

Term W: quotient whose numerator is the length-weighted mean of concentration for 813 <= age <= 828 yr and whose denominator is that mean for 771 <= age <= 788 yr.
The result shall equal 1.10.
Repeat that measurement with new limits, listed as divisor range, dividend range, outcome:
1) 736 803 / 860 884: 0.72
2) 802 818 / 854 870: 0.68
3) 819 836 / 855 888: 0.70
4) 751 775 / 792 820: 1.15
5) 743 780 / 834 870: 0.93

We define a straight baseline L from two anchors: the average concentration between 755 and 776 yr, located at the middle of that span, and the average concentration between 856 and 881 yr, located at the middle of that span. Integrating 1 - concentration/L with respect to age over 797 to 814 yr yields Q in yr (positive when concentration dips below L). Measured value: -4.9 yr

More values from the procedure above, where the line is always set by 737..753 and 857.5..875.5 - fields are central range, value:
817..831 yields -4.9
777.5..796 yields -3.1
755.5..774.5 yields -1.0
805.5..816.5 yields -3.7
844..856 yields -3.5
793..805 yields -3.9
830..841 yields -4.1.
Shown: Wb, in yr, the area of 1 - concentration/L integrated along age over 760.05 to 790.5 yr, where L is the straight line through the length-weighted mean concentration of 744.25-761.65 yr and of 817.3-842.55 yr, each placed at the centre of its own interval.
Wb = 0.88 yr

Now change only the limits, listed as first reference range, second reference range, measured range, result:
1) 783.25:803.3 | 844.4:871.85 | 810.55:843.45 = -4.6 yr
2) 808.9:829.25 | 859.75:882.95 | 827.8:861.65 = -3.2 yr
